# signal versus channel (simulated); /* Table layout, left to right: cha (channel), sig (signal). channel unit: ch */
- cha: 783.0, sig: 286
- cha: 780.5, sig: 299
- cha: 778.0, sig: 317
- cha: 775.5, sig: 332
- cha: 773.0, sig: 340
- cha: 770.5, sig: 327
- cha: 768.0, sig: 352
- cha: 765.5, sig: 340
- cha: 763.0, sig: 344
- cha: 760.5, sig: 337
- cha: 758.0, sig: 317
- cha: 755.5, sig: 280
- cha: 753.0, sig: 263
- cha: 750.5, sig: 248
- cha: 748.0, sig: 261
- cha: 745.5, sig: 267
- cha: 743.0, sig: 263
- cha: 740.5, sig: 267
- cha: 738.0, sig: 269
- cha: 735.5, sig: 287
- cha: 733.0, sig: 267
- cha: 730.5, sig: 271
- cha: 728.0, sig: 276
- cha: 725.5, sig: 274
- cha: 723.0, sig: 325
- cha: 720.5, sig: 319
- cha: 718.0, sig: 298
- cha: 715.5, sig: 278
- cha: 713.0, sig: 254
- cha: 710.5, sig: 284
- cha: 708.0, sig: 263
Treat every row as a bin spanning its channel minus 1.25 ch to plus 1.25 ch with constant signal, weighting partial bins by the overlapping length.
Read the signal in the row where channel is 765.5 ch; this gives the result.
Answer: 340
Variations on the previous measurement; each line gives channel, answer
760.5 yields 337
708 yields 263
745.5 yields 267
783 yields 286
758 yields 317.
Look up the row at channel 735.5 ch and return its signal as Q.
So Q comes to 287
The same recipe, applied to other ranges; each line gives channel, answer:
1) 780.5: 299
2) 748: 261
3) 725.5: 274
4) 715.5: 278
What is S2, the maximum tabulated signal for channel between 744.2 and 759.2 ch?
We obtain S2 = 317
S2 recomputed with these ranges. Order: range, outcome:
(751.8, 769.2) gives 352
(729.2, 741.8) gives 287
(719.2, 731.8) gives 325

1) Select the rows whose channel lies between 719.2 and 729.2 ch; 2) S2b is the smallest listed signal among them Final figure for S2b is 274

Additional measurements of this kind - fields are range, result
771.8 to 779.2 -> 317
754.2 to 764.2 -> 280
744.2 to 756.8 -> 248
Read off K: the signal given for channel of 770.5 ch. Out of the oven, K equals 327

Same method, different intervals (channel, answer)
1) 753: 263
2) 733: 267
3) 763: 344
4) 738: 269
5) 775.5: 332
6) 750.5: 248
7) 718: 298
